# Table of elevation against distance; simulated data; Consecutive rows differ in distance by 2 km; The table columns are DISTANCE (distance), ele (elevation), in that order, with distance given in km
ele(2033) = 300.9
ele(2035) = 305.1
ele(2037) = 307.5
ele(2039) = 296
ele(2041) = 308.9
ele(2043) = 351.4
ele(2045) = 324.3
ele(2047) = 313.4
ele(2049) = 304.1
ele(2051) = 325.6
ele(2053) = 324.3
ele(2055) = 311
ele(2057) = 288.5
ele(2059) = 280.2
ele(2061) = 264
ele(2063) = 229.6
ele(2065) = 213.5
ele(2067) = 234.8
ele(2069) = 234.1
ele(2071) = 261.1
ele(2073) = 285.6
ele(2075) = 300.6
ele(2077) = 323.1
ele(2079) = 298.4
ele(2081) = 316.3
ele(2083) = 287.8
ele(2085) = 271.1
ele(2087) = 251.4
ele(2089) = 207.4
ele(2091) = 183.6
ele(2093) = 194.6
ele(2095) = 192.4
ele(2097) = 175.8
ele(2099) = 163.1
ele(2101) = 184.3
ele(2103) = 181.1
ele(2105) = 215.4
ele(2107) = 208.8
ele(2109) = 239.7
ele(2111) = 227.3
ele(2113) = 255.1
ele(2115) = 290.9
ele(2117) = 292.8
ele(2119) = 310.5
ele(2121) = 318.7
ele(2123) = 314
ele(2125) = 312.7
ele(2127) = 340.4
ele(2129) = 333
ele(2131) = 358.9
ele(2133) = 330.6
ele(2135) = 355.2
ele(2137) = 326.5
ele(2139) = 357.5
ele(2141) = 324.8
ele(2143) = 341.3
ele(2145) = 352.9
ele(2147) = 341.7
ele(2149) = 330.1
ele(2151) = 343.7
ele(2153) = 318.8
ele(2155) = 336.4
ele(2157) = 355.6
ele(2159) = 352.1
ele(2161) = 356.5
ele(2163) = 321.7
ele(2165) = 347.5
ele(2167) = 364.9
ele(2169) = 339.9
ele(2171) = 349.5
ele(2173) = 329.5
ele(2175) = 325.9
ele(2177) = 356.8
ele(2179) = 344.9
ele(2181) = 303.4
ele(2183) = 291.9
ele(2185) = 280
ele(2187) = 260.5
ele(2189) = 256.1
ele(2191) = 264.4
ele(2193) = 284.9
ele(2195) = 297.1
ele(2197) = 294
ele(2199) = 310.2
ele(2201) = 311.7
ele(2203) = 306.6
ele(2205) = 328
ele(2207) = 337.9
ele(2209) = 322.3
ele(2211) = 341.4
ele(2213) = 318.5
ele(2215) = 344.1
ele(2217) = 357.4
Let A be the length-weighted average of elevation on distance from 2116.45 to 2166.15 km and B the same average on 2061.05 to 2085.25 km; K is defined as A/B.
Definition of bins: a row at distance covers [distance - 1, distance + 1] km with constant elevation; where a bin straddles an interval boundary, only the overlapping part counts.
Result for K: 1.2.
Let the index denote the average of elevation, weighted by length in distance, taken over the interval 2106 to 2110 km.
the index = 224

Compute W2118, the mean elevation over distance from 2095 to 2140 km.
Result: 275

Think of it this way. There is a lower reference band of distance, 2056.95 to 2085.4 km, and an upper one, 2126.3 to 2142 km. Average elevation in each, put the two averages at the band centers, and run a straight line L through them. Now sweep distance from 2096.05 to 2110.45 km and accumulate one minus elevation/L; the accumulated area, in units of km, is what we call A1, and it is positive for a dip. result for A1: 5.2 km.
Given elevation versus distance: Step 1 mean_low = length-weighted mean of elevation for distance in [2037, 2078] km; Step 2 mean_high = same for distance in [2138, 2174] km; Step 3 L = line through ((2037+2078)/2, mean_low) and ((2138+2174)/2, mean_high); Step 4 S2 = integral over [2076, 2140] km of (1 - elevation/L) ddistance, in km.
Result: 9.7 km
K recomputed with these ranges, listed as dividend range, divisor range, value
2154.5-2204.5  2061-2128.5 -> 1.26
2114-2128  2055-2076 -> 1.19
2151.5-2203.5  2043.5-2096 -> 1.17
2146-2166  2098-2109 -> 1.75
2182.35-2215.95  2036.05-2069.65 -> 1.05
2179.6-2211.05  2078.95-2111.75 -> 1.35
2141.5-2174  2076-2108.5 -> 1.50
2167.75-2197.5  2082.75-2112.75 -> 1.45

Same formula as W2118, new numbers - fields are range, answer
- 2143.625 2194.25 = 324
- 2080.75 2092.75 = 245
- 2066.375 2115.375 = 239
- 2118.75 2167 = 338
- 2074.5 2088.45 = 290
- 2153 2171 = 345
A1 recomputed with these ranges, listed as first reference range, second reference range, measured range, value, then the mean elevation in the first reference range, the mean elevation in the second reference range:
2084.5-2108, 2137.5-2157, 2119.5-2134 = -2.3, 201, 339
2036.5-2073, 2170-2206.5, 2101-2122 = 3.2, 287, 306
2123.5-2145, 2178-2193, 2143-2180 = -3.9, 338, 286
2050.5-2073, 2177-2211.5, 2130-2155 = -4.3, 269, 303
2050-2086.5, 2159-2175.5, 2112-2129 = 0.4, 280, 343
